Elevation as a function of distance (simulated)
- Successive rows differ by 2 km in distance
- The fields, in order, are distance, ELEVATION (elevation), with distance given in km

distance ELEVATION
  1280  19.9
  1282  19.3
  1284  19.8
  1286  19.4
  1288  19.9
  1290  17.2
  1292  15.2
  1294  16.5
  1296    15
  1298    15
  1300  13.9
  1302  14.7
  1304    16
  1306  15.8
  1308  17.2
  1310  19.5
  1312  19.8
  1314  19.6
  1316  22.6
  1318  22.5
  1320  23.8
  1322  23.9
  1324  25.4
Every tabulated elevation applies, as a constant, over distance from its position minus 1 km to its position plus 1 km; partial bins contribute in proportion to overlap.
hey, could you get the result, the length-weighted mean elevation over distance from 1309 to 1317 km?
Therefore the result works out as 20.4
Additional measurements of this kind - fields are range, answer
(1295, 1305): 14.9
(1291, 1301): 15.1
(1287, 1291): 18.5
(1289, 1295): 16.3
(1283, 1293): 18.3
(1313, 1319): 21.6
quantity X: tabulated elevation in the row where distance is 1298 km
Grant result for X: 15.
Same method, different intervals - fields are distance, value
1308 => 17.2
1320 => 23.8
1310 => 19.5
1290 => 17.2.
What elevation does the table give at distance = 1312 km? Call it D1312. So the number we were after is 19.8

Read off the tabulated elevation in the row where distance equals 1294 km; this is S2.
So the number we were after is 16.5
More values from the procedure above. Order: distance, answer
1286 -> 19.4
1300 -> 13.9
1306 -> 15.8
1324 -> 25.4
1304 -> 16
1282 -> 19.3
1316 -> 22.6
